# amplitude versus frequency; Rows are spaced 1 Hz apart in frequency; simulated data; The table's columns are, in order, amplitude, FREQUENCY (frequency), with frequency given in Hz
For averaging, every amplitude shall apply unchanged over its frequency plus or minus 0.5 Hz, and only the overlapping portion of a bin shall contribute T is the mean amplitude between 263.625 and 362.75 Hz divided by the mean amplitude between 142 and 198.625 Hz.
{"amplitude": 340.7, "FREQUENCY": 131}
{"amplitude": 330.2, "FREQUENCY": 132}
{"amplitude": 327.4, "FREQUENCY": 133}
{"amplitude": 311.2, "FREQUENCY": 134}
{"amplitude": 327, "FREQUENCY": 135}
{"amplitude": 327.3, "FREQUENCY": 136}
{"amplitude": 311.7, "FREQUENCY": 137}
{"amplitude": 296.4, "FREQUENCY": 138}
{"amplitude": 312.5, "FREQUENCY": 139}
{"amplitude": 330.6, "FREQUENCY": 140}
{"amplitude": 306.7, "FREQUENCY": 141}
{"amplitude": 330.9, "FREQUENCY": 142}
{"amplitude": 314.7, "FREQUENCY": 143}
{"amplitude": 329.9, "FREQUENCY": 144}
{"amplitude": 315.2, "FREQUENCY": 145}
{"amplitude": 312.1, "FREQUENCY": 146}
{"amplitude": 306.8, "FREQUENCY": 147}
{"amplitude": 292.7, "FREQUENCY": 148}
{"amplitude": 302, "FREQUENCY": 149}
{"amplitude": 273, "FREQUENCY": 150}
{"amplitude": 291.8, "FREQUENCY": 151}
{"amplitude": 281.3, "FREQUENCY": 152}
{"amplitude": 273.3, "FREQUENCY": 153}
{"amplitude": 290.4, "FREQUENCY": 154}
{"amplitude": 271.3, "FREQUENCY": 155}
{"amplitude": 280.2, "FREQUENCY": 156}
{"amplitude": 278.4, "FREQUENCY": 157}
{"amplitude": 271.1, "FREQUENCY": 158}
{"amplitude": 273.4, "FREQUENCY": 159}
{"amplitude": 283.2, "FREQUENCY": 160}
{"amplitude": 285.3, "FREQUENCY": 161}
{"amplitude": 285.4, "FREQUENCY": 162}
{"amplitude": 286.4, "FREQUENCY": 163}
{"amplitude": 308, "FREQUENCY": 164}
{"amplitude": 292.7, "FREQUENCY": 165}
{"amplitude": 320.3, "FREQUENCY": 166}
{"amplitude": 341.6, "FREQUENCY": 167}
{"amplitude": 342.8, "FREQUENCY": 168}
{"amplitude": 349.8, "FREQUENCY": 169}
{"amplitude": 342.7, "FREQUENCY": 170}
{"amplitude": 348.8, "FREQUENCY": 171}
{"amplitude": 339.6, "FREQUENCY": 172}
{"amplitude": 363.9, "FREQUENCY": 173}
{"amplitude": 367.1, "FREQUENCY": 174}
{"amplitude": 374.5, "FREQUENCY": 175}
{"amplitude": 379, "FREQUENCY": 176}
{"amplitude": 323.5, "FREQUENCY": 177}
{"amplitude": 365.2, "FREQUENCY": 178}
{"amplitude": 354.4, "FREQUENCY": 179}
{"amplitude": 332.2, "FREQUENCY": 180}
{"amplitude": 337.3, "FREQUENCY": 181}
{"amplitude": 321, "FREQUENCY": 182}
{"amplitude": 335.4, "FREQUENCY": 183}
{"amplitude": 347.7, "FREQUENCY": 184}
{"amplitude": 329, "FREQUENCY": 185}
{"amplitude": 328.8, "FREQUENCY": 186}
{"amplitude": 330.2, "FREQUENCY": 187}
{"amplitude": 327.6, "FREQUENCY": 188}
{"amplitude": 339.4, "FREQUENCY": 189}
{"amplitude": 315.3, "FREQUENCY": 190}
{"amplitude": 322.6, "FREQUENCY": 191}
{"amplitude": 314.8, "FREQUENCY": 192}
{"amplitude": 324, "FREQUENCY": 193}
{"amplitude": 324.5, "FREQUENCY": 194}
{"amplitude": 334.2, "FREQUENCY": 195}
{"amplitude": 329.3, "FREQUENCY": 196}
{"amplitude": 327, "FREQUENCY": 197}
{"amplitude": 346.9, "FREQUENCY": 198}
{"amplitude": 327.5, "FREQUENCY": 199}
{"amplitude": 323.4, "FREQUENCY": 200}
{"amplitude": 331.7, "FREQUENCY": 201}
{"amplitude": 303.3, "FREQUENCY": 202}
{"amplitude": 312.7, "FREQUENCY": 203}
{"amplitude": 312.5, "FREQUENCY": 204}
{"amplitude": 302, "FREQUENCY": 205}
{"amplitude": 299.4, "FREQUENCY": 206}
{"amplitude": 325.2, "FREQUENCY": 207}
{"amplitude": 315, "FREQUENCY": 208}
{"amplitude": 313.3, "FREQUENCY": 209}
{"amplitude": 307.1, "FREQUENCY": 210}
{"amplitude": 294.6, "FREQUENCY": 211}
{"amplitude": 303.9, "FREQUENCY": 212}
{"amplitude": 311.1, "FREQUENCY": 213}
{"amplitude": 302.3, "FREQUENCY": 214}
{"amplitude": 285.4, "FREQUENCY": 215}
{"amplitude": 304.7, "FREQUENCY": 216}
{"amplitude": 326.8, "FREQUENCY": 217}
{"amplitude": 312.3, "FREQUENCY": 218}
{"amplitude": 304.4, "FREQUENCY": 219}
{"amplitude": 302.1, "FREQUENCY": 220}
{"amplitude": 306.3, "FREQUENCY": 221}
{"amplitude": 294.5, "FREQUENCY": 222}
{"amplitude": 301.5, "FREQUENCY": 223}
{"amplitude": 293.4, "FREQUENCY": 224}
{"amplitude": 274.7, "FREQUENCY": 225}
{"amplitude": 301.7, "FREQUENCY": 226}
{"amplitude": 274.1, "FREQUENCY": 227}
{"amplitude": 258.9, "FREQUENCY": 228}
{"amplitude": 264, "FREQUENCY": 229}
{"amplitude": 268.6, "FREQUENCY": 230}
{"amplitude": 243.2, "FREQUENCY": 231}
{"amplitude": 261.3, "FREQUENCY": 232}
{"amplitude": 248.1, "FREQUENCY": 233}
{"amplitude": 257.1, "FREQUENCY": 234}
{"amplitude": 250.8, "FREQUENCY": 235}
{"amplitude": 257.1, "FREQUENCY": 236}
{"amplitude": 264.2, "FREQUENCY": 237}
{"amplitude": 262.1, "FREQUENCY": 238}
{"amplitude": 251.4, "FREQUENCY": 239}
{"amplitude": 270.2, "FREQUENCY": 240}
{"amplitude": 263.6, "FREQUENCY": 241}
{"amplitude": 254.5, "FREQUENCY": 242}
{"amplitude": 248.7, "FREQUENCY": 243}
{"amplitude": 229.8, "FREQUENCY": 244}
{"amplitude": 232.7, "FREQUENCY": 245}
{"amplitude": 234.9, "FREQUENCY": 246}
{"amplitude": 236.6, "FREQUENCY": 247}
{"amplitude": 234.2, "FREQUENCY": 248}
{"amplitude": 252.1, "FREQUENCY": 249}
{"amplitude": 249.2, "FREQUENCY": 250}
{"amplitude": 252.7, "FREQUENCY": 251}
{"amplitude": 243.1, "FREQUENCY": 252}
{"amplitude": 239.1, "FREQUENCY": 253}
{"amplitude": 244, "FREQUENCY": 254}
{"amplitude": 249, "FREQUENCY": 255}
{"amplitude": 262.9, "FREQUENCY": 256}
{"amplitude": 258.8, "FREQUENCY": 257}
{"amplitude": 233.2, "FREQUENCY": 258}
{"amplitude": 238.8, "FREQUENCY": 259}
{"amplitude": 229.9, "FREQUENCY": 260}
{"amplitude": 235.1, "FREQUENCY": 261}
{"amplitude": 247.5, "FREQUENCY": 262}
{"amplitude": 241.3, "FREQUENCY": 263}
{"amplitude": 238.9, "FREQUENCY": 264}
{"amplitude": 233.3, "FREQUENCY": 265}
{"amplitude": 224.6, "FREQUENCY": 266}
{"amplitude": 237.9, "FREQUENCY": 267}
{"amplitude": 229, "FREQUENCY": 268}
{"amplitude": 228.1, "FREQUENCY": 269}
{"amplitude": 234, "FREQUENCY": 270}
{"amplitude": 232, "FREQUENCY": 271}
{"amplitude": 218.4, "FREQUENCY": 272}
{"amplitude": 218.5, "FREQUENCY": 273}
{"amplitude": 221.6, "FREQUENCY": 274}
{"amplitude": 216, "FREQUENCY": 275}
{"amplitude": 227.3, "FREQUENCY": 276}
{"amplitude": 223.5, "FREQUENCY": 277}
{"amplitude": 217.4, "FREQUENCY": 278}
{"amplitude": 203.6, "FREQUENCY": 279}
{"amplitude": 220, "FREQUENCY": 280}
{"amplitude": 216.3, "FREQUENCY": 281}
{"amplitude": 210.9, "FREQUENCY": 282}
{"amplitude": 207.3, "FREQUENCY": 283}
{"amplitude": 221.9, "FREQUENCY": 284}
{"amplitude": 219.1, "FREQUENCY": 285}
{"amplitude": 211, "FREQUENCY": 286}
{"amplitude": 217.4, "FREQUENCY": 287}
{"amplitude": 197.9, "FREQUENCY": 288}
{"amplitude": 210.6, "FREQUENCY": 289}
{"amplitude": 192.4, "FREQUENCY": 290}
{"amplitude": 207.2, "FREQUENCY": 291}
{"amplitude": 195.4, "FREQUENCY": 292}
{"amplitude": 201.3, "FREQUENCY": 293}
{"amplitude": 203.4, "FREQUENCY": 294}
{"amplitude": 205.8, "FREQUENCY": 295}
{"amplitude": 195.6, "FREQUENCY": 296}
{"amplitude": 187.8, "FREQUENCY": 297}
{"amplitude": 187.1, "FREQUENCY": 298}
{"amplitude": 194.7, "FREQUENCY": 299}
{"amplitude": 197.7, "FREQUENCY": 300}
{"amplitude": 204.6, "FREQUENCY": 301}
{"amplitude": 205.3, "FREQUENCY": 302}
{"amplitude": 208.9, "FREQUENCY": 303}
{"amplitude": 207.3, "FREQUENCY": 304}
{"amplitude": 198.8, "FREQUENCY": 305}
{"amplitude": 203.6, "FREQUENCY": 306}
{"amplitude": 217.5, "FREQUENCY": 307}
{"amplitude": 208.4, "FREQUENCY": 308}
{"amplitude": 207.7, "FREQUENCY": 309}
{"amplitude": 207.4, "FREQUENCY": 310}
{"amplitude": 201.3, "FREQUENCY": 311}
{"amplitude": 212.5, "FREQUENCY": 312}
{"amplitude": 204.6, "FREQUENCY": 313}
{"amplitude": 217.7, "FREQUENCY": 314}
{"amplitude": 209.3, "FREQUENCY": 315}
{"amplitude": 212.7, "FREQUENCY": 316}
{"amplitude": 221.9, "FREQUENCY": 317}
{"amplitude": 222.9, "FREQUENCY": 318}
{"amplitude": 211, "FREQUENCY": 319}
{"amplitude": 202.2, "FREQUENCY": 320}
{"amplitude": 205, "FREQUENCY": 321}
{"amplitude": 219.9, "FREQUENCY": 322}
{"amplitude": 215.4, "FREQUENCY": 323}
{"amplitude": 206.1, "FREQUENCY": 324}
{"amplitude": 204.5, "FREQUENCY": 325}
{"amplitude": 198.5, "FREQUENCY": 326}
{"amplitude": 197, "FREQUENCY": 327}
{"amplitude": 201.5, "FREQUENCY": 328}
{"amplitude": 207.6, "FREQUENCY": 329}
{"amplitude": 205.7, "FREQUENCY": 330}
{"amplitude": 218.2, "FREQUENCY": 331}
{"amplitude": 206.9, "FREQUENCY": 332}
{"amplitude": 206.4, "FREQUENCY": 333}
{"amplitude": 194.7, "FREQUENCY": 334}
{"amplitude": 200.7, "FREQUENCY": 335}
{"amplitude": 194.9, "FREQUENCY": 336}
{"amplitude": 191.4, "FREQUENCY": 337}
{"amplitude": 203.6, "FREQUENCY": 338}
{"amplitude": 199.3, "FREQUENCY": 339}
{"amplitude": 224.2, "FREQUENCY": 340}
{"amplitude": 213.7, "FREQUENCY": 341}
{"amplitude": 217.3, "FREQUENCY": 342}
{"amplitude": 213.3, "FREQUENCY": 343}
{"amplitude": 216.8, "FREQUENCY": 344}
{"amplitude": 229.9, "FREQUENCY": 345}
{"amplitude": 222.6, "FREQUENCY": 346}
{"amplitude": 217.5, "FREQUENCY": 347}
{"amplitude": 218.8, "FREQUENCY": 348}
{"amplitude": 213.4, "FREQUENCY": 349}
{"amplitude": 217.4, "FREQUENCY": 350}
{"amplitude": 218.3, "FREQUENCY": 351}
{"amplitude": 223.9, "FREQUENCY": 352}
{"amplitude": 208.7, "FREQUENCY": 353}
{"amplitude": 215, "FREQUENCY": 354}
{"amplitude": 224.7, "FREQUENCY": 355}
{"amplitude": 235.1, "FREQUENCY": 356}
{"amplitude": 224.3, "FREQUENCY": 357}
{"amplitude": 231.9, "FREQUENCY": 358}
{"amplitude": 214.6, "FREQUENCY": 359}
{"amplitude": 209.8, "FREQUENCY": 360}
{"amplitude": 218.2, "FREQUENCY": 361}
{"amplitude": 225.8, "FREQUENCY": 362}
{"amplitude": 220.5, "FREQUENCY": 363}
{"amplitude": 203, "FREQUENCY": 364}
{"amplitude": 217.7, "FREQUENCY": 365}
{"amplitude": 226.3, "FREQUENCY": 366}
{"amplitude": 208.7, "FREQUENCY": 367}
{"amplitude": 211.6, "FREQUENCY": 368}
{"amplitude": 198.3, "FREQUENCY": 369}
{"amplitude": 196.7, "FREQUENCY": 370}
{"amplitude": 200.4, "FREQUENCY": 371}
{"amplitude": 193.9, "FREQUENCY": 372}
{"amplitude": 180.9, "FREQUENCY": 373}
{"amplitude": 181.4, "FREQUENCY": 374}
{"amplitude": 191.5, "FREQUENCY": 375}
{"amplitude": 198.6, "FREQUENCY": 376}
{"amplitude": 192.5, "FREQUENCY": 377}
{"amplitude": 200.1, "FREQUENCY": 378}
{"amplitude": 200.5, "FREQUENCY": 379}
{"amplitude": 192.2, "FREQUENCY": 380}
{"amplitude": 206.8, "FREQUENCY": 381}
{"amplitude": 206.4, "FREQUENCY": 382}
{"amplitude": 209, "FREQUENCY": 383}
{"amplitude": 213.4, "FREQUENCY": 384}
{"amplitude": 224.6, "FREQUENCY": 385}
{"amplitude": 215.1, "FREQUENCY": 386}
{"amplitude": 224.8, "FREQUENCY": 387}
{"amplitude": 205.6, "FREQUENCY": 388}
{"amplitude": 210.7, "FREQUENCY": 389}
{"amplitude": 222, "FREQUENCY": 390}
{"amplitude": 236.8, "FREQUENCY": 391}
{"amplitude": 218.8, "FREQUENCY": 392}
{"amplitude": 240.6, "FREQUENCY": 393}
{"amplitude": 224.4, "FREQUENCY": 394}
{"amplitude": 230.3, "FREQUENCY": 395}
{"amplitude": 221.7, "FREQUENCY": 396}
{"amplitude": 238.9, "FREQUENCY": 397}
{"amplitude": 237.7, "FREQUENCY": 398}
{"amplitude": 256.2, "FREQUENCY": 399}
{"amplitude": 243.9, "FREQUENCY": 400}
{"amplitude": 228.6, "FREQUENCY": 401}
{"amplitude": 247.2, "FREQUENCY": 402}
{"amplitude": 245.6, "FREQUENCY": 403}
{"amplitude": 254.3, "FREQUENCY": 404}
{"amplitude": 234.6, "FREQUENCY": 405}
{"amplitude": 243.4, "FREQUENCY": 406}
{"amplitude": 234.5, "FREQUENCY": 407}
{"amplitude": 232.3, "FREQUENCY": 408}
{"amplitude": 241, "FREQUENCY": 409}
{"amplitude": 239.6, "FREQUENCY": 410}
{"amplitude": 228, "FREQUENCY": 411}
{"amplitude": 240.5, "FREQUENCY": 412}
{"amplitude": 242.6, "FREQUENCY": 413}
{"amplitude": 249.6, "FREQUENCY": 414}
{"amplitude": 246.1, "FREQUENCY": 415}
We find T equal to 0.66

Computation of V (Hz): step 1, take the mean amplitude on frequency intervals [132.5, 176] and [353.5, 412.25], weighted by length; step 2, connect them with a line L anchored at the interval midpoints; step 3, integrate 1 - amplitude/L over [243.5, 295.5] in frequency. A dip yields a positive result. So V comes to 7.6 Hz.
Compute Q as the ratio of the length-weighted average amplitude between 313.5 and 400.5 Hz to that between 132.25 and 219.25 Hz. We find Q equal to 0.67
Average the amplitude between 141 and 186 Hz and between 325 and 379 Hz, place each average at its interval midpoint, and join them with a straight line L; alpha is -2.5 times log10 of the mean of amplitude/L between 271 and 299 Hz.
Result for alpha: 0.18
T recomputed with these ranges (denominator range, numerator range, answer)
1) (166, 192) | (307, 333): 0.61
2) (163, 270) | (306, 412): 0.74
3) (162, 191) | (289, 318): 0.61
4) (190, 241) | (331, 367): 0.72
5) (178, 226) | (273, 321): 0.66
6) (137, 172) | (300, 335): 0.68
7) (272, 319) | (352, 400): 1.03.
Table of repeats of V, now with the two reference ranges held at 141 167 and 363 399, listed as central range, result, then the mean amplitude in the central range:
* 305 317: 1.4 Hz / 209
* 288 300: 2.2 Hz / 198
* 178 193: -2.6 Hz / 332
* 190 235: -4.6 Hz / 302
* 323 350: 2.3 Hz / 209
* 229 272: 2.4 Hz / 245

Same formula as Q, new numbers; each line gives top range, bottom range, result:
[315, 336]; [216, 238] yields 0.74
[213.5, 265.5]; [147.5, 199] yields 0.82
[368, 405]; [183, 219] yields 0.68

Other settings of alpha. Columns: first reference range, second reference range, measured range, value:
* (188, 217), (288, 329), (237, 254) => 0.10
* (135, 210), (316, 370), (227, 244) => 0.09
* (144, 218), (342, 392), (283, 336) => 0.18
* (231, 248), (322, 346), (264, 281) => 0.05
